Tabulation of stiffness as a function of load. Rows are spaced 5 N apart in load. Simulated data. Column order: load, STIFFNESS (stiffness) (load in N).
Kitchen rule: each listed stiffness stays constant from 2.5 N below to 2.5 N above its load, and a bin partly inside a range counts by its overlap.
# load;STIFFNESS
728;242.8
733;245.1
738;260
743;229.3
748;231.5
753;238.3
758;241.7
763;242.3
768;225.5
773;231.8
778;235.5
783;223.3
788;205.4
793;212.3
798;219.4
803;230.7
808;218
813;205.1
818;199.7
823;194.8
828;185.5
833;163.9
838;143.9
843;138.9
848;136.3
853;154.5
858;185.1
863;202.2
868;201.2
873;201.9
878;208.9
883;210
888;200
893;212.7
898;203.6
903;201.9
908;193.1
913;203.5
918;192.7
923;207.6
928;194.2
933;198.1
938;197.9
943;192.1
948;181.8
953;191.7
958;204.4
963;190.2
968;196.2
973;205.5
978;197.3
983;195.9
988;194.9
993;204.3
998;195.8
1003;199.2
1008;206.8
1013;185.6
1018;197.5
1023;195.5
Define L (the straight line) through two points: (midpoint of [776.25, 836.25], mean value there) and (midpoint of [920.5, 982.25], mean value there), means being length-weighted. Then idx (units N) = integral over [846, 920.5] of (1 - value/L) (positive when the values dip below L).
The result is 2.6 N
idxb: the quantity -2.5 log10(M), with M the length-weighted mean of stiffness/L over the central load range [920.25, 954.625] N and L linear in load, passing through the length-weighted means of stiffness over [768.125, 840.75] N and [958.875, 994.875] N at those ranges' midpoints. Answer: 0.03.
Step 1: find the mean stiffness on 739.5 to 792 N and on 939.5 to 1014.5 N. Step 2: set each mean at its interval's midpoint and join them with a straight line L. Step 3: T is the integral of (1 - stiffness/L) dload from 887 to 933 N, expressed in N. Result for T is 1.4 N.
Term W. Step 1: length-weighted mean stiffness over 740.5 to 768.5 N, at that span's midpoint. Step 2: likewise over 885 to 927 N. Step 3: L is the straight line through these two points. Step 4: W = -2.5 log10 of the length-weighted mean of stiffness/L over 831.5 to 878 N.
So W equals 0.23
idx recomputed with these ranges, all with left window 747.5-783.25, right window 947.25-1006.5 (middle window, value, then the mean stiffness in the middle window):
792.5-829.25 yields 2.89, 209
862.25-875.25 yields 0.87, 202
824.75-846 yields 6.06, 159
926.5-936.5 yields 0.42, 197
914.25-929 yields 0.56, 199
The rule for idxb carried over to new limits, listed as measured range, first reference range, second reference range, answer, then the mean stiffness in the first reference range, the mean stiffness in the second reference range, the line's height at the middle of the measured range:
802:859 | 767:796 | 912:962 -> 0.20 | 222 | 196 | 214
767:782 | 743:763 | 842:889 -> -0.02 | 237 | 185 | 227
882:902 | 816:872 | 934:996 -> -0.13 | 174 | 196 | 183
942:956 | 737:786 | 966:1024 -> 0.09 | 235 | 198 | 205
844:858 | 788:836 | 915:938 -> 0.31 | 203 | 198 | 201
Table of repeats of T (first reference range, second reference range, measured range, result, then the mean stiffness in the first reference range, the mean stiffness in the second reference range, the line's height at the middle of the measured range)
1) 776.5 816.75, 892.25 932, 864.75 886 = 0.1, 218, 201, 206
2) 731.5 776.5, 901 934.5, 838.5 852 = 4.7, 238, 199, 216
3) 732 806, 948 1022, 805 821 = 1.2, 231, 197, 224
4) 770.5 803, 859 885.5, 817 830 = 1.3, 222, 204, 214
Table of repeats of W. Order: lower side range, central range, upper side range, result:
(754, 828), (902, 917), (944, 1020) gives 0.04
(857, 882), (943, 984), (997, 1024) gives 0.02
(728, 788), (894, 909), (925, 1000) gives 0.03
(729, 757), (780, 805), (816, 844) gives -0.09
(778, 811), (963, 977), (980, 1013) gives 0.01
